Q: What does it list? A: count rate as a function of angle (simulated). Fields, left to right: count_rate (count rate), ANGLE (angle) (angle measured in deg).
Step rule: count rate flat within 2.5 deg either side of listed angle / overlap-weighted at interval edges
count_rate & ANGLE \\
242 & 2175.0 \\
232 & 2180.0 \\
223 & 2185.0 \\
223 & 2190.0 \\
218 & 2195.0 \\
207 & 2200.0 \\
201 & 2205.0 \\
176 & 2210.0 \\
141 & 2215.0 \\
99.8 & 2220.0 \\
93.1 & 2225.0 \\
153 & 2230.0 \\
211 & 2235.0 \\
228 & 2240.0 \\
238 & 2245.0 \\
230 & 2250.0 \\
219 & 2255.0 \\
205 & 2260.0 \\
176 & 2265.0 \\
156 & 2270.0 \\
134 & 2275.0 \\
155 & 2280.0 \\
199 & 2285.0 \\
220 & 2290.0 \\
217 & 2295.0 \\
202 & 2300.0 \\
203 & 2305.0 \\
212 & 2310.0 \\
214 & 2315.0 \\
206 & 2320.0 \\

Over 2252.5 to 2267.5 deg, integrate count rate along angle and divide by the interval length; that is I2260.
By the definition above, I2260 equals 200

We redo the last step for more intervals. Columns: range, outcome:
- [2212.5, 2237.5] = 140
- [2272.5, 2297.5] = 185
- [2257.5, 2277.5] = 168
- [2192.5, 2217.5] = 189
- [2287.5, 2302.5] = 213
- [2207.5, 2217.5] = 158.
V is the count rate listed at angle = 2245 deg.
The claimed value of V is 238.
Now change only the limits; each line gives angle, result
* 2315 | 214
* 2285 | 199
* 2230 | 153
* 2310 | 212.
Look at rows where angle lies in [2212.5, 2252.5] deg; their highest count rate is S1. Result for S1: 238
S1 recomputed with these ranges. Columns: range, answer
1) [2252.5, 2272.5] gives 219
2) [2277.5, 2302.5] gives 220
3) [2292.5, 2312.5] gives 217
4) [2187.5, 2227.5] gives 223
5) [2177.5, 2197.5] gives 232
